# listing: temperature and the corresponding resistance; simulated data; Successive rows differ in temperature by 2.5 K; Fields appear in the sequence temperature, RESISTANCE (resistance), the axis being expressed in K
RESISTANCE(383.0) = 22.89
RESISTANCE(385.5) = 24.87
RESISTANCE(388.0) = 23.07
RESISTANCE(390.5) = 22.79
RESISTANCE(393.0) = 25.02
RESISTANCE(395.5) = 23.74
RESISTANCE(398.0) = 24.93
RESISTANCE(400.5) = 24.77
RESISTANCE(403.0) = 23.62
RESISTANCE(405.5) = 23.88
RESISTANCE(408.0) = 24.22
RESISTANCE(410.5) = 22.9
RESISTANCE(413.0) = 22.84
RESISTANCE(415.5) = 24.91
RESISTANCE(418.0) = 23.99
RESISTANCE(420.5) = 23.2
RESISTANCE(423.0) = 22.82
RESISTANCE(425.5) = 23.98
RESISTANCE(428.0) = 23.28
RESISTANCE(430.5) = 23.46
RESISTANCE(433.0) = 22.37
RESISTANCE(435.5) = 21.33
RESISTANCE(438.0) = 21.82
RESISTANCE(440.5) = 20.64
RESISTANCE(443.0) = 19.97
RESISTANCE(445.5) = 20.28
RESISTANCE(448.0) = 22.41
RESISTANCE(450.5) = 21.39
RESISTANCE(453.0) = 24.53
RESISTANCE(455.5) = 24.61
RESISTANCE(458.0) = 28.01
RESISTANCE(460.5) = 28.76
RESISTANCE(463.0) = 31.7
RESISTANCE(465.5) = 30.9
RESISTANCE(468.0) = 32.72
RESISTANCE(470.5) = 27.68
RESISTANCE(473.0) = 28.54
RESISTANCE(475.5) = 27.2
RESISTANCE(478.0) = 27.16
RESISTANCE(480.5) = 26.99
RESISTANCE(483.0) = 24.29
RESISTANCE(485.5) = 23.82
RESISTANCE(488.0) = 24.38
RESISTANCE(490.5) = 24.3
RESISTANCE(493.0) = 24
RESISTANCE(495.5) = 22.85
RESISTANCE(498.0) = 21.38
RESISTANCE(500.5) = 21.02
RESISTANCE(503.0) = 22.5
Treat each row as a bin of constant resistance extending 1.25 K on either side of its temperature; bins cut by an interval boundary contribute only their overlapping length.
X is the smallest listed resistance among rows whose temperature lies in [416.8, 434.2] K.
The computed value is 22.37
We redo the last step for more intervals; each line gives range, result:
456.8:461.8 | 28.01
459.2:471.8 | 27.68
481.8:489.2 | 23.82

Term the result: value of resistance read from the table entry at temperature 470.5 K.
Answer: 27.68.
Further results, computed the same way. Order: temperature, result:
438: 21.82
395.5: 23.74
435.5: 21.33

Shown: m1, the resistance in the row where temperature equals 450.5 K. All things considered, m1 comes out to 21.39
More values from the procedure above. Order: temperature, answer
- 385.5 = 24.87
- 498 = 21.38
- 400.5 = 24.77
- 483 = 24.29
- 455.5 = 24.61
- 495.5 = 22.85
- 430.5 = 23.46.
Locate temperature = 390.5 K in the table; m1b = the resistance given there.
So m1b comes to 22.79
